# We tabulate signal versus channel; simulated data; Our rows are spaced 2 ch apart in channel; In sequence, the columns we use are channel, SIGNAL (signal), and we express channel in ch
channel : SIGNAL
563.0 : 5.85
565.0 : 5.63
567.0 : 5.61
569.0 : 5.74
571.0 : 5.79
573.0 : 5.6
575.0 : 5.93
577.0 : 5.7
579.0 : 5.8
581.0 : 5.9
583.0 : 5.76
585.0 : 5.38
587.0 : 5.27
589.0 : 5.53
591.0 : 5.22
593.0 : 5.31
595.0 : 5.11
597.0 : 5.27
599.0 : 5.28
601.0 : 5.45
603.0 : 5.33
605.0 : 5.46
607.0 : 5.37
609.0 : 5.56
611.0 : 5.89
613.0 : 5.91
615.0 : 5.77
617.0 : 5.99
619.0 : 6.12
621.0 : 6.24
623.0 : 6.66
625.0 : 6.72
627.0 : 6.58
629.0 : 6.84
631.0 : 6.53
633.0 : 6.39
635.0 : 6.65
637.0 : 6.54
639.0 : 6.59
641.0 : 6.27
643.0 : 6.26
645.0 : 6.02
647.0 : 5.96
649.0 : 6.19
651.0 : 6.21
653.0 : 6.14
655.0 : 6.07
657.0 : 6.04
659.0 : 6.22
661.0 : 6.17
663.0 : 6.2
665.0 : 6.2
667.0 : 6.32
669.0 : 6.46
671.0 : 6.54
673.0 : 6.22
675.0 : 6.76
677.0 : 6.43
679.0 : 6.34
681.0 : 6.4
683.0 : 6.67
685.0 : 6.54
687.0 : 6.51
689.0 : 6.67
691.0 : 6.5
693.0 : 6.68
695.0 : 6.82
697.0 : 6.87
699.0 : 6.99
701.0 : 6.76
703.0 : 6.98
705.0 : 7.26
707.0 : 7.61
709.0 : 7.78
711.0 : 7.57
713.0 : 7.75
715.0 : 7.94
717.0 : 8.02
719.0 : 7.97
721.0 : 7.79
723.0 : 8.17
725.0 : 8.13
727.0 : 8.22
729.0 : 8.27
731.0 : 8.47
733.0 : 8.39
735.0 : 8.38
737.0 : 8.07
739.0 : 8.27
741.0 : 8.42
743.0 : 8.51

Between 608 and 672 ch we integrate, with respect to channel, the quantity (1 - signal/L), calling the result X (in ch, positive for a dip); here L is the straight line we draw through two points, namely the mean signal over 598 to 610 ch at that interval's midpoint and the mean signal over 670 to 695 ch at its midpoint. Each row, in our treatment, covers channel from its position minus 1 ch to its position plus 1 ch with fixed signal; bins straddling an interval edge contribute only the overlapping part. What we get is -3.71 ch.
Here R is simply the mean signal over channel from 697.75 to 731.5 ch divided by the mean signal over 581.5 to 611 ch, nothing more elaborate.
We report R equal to 1.43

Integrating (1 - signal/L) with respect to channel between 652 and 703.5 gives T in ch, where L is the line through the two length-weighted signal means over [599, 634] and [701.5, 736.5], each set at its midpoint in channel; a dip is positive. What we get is 4.9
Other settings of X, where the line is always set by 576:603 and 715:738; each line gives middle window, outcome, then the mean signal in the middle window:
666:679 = 1.2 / 6.45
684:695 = 1.2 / 6.6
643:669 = 2.3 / 6.16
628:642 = -0.4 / 6.54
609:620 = 0.1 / 5.9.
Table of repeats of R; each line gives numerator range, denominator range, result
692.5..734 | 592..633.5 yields 1.30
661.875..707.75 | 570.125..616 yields 1.20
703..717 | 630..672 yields 1.21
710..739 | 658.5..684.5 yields 1.27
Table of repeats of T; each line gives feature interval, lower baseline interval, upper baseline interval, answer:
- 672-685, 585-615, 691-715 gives 0.57 ch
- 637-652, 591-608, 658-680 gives -0.63 ch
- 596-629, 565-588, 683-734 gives 1.55 ch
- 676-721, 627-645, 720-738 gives 3.47 ch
